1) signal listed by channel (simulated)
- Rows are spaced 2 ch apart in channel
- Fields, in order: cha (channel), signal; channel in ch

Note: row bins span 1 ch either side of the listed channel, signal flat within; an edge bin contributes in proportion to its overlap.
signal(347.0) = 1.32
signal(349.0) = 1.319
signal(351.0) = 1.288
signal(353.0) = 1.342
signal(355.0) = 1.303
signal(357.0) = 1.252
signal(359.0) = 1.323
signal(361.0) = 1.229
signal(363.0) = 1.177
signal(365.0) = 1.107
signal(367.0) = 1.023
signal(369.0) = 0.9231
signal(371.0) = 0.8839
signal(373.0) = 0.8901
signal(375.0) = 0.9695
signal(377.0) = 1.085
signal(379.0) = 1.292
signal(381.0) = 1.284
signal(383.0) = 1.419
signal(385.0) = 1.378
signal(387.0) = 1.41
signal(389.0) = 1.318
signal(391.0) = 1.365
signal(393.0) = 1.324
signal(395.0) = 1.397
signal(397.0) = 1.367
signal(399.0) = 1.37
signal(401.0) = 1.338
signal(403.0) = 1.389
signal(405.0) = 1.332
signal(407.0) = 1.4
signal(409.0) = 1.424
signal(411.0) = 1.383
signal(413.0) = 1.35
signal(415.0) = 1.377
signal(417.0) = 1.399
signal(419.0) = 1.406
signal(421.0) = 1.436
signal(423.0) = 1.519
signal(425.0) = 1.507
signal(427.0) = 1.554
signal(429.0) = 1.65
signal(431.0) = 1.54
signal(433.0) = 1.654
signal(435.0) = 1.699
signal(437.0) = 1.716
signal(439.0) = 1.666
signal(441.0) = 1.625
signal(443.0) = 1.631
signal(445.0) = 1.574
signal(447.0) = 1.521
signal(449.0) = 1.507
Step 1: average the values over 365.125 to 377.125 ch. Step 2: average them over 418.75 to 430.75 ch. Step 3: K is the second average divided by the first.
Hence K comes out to 1.6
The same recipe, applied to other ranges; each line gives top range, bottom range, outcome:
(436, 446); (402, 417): 1.19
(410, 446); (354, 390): 1.30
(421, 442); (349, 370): 1.33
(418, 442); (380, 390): 1.16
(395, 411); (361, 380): 1.31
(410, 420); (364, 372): 1.41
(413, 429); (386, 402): 1.07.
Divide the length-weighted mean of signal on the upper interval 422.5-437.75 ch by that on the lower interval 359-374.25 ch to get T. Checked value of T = 1.5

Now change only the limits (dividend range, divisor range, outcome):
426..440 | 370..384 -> 1.47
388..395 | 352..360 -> 1.03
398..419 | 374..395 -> 1.07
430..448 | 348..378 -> 1.42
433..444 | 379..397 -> 1.23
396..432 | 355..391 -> 1.21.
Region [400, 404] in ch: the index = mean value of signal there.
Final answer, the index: 1.36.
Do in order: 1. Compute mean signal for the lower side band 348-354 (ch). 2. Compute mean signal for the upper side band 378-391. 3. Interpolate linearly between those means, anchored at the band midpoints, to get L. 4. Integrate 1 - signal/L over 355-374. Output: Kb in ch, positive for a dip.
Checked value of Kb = 3.3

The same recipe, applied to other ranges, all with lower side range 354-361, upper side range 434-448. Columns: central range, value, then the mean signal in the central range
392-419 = 2.0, 1.37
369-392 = 3.1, 1.2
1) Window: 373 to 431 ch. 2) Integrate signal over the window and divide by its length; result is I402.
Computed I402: 1.37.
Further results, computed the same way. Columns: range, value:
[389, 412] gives 1.37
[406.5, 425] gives 1.42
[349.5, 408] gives 1.25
